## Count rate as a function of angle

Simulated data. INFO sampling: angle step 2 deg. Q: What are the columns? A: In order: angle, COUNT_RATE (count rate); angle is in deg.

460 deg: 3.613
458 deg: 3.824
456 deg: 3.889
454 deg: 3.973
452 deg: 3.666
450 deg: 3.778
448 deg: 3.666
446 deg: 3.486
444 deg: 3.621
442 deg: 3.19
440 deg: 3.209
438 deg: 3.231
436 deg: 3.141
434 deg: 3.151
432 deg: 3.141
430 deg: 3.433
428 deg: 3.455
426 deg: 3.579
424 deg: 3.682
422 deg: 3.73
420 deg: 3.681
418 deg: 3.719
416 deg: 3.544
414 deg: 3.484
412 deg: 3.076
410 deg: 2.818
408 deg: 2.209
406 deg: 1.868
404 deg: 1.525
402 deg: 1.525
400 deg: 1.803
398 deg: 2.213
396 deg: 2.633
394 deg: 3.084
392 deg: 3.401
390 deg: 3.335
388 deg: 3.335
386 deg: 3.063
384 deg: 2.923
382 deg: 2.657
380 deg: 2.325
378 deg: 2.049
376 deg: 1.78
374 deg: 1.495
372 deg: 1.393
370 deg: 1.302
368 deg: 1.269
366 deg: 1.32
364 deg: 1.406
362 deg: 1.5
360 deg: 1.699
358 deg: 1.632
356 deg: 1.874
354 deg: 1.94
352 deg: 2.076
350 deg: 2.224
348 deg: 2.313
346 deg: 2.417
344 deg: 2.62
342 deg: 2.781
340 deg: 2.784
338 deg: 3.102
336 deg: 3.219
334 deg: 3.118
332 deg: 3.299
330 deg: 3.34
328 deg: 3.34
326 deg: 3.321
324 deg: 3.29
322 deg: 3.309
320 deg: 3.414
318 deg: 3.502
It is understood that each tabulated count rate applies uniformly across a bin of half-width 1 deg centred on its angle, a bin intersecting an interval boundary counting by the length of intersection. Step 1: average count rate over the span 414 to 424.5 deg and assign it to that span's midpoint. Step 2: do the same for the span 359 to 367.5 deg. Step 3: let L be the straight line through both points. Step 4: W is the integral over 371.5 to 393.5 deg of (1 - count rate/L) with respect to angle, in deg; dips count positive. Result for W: -2.9 deg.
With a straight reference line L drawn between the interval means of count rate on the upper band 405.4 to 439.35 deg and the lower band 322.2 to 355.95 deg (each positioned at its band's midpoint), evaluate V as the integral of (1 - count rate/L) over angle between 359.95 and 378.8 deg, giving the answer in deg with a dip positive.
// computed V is 9.29 deg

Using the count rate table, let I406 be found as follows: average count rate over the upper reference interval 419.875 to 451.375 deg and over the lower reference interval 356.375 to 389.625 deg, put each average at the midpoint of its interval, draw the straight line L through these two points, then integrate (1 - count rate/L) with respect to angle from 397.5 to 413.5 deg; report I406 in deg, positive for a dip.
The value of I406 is 3.4 deg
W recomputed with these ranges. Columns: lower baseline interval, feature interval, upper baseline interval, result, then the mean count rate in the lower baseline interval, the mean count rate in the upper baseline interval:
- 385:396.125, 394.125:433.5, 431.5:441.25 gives 3.35 deg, 3.18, 3.18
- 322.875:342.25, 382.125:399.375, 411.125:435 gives 2.11 deg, 3.18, 3.47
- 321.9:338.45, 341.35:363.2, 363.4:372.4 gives 0.63 deg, 3.26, 1.33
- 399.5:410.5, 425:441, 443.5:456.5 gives -1.41 deg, 1.93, 3.72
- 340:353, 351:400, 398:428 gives 9.18 deg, 2.43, 2.87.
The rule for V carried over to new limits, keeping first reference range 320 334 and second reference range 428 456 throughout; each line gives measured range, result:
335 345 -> 1.3 deg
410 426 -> -0.4 deg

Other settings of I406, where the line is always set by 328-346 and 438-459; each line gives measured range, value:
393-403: 3.25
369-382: 5.76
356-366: 5.01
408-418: 0.72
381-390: 0.67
